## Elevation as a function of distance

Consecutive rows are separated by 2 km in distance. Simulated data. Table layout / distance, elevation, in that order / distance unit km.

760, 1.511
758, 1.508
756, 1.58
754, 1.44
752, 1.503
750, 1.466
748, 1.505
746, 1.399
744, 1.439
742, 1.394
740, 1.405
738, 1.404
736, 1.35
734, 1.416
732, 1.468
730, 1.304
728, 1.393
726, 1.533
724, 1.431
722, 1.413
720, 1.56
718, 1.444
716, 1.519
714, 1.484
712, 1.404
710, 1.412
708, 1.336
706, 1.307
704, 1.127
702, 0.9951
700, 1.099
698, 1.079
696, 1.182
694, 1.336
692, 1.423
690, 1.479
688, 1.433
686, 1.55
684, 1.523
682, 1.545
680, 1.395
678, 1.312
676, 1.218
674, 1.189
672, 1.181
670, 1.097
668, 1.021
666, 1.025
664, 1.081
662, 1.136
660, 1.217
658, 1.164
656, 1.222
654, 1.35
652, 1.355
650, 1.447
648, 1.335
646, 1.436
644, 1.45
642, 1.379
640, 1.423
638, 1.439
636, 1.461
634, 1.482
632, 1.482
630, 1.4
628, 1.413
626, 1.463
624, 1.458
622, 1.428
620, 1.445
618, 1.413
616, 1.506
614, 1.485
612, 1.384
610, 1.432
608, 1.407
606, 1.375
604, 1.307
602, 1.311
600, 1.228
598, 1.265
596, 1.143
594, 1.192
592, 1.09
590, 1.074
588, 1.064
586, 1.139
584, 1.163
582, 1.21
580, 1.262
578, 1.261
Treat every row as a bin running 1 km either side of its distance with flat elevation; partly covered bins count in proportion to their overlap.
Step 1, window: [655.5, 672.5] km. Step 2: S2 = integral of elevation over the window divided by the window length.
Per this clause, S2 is 1.12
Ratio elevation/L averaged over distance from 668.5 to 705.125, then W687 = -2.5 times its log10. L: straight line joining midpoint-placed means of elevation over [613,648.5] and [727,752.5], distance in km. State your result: 0.12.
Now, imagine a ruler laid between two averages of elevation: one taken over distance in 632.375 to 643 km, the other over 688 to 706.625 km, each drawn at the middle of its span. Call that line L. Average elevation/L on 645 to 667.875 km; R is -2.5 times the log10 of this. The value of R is 0.11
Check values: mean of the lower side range 1.44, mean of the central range 1.24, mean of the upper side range 1.23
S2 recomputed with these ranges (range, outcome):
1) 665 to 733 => 1.33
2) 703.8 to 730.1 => 1.42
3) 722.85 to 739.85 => 1.41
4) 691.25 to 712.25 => 1.24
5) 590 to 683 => 1.32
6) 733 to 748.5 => 1.41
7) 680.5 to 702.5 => 1.34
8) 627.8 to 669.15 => 1.32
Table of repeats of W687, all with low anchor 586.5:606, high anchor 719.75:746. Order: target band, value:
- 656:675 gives 0.16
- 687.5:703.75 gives 0.10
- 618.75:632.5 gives -0.16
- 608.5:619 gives -0.18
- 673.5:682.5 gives 0.00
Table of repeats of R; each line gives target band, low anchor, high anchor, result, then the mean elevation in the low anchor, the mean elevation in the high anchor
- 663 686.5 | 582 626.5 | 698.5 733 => 0.07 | 1.3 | 1.36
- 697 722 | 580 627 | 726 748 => 0.06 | 1.3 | 1.41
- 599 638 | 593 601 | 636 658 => -0.11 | 1.21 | 1.38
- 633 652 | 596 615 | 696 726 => -0.07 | 1.34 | 1.33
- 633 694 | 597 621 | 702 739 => 0.05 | 1.38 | 1.39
